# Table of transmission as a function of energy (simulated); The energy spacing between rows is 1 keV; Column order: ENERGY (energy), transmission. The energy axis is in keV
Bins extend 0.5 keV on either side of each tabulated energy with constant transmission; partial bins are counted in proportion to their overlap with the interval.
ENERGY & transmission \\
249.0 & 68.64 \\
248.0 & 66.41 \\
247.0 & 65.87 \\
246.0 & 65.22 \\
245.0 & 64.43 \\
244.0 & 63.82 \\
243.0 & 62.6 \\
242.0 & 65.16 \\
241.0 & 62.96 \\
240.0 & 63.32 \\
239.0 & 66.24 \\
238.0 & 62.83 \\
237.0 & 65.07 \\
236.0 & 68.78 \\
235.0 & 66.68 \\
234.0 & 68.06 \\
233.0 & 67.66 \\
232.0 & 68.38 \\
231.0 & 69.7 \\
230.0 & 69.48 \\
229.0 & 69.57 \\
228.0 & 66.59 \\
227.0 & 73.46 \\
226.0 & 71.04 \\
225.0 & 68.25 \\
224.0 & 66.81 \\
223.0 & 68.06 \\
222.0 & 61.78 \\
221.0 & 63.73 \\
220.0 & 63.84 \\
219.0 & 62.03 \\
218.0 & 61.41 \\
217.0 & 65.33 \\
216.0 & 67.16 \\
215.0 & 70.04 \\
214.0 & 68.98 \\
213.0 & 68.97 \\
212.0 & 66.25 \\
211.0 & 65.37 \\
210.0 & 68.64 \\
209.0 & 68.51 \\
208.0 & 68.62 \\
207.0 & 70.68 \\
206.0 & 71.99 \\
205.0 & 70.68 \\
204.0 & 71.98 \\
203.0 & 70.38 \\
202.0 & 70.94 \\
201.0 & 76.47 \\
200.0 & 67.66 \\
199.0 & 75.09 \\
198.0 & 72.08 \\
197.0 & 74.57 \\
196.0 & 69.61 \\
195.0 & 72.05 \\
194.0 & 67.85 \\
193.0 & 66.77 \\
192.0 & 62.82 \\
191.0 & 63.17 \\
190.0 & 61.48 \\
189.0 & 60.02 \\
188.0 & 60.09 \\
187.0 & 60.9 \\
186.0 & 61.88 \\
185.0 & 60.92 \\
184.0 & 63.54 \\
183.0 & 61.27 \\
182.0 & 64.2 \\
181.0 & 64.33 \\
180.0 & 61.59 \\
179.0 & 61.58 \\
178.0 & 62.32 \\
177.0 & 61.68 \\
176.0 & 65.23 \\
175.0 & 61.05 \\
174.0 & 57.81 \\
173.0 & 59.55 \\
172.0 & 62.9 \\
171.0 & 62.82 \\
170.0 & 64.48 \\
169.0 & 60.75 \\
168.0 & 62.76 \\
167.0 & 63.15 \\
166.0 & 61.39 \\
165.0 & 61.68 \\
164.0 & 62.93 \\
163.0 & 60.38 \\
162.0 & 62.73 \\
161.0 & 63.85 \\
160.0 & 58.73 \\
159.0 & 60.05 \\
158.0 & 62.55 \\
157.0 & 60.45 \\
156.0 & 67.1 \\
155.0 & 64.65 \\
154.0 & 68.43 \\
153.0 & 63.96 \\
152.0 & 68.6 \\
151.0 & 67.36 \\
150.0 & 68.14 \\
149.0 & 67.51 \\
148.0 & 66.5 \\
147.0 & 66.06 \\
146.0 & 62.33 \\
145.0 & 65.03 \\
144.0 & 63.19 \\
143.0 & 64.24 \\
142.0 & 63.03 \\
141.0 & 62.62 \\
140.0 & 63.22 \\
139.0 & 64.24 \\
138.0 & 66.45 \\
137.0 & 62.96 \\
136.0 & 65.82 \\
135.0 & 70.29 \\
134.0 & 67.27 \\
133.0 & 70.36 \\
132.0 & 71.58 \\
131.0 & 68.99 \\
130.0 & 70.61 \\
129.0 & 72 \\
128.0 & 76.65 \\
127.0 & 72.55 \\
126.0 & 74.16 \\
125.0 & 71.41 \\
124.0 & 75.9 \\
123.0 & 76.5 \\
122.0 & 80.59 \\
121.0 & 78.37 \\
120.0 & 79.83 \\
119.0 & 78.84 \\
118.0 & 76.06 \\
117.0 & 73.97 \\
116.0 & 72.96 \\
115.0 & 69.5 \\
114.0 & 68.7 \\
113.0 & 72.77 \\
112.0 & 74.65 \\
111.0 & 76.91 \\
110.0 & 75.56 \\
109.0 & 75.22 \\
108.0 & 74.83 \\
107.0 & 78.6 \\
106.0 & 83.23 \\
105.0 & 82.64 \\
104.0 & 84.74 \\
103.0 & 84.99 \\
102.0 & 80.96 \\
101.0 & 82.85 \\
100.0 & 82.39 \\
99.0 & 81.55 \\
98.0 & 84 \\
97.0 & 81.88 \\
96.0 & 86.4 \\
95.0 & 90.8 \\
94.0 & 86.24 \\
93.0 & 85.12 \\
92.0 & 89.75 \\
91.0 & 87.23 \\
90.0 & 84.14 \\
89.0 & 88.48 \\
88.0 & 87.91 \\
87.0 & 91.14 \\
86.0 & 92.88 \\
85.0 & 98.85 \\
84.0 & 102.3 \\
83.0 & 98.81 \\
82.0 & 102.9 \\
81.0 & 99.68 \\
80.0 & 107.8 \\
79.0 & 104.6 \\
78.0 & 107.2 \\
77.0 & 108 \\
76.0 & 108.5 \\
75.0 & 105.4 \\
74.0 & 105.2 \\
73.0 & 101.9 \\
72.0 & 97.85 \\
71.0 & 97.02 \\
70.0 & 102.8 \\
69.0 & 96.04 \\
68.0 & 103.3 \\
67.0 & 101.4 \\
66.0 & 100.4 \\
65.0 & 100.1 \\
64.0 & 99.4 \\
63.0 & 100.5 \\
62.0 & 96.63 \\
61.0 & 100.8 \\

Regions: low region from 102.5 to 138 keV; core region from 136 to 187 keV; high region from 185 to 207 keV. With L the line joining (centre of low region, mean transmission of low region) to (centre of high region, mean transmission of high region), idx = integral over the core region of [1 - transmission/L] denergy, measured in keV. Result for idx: 5.5 keV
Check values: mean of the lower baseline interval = 74.5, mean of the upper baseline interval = 67.9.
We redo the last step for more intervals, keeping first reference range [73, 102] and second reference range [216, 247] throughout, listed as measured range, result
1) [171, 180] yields 1.79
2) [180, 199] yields 2.33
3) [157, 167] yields 2.25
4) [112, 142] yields 5.17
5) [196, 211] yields 0.10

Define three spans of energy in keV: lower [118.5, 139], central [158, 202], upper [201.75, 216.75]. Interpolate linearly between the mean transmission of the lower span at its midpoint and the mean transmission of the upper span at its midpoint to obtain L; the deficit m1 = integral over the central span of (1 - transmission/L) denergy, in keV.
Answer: 4.0 keV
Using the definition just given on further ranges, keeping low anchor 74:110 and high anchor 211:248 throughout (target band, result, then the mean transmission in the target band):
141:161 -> 3.9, 64.6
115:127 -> 1.4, 75.8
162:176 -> 2.8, 61.8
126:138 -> 2.0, 69.9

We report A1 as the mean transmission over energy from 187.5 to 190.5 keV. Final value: 60.5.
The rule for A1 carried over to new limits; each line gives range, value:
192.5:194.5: 67.3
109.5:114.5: 73.7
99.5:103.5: 82.8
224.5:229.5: 69.8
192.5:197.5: 70.2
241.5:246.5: 64.2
